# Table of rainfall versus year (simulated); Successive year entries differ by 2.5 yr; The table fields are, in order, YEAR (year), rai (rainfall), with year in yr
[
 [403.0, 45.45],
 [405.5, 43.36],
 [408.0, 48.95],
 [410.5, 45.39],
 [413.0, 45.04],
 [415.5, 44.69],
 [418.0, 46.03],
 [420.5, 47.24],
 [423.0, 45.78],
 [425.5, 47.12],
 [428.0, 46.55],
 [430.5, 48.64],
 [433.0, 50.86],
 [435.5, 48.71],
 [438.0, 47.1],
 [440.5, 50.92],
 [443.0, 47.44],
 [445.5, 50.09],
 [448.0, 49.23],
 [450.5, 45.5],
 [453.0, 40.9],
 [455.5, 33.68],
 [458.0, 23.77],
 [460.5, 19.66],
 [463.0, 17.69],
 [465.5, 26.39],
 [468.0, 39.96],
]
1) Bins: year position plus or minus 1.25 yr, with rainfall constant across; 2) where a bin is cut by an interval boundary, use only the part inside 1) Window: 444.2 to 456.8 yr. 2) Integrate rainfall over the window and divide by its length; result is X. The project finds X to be 43.8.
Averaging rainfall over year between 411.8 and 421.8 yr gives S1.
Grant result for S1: 45.8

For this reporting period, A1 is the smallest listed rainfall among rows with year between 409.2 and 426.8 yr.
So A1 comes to 44.69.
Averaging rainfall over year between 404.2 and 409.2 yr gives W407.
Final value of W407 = 46.1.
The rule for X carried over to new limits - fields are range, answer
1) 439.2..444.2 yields 49.2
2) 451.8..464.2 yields 27.1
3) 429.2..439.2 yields 48.8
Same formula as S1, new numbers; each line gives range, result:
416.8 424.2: 46.4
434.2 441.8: 48.9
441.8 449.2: 48.9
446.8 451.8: 47.3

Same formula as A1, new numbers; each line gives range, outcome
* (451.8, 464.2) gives 17.69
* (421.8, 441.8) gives 45.78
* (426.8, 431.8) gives 46.55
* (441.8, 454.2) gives 40.9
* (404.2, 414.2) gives 43.36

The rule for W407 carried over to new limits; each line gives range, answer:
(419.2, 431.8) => 47.1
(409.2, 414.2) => 45.3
